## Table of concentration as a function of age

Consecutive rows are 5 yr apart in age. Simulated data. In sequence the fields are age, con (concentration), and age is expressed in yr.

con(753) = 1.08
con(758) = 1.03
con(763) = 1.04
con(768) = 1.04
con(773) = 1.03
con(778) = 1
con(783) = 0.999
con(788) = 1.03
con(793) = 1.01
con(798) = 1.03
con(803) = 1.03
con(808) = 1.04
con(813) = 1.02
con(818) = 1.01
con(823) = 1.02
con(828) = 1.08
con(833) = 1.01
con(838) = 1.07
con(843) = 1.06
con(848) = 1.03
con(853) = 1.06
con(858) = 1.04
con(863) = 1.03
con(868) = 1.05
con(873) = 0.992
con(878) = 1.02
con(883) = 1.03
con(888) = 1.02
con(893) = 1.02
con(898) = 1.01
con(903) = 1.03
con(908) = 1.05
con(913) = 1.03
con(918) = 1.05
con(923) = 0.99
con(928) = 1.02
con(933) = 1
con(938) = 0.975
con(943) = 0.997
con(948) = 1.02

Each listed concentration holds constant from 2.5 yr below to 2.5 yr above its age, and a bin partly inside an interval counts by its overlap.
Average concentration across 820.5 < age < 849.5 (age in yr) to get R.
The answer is 1.05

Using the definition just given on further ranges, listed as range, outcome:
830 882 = 1.04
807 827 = 1.03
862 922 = 1.03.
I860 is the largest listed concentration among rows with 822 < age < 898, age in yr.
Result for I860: 1.08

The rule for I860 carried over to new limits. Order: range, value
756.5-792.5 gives 1.04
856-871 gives 1.05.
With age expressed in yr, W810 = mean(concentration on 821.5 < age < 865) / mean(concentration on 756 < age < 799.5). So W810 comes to 1.02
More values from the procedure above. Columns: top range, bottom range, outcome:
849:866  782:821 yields 1.02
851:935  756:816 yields 1.00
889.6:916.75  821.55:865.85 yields 0.98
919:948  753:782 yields 0.97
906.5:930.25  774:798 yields 1.01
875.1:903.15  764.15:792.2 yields 1.00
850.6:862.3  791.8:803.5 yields 1.02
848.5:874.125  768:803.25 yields 1.02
